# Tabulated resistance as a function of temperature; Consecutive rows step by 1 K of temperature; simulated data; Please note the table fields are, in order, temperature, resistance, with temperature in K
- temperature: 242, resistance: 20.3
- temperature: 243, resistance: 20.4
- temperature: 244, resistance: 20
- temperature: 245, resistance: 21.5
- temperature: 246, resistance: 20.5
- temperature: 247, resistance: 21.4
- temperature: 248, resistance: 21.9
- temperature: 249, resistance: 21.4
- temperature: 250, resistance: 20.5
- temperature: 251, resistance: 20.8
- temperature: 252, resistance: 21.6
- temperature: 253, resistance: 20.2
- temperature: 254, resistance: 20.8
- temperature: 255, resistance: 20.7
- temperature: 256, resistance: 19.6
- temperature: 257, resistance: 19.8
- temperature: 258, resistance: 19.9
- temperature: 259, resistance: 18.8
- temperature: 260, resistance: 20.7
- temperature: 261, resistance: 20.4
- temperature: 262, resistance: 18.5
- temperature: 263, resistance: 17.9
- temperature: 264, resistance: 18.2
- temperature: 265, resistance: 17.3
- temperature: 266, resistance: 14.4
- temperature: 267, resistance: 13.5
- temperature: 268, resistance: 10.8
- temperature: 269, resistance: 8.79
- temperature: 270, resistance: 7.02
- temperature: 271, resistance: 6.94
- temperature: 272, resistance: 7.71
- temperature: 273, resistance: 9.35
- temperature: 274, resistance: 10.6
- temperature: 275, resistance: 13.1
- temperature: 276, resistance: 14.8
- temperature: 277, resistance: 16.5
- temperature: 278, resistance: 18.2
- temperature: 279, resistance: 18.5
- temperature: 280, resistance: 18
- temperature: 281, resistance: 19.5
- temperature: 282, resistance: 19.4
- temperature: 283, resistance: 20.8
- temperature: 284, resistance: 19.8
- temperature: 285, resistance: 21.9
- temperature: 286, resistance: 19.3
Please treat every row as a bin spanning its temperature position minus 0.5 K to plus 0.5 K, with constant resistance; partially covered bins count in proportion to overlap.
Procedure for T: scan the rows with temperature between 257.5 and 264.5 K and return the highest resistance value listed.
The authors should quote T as 20.7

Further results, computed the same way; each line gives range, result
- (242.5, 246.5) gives 21.5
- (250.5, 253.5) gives 21.6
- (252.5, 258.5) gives 20.8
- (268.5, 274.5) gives 10.6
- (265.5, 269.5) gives 14.4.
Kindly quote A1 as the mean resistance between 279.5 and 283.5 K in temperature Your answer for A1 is 19.4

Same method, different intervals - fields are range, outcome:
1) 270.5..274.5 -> 8.65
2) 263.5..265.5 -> 17.8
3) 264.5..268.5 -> 14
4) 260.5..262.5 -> 19.4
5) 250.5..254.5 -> 20.8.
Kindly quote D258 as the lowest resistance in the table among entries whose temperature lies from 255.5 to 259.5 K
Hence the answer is 18.8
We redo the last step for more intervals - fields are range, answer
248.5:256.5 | 19.6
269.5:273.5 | 6.94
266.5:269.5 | 8.79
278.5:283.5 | 18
